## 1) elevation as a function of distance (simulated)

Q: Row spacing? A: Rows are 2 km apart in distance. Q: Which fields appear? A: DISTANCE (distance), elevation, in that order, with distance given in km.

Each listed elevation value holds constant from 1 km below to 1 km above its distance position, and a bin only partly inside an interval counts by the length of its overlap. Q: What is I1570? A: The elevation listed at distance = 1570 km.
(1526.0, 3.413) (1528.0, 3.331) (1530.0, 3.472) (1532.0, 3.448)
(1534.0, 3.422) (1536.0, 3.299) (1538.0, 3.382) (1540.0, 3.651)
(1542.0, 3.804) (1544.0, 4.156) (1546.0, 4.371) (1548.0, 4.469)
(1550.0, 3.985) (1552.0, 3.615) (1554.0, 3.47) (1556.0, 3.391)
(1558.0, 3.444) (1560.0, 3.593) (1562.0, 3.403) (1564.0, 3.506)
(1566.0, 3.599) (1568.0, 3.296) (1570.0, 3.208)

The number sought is 3.208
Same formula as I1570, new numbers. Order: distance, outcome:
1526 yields 3.413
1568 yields 3.296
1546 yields 4.371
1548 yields 4.469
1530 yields 3.472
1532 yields 3.448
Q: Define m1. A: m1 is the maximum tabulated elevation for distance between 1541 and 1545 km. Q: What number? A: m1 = 4.156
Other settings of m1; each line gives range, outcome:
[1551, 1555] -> 3.615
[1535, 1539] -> 3.382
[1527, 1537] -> 3.472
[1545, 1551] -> 4.469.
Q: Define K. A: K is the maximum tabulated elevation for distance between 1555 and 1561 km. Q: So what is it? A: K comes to 3.593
